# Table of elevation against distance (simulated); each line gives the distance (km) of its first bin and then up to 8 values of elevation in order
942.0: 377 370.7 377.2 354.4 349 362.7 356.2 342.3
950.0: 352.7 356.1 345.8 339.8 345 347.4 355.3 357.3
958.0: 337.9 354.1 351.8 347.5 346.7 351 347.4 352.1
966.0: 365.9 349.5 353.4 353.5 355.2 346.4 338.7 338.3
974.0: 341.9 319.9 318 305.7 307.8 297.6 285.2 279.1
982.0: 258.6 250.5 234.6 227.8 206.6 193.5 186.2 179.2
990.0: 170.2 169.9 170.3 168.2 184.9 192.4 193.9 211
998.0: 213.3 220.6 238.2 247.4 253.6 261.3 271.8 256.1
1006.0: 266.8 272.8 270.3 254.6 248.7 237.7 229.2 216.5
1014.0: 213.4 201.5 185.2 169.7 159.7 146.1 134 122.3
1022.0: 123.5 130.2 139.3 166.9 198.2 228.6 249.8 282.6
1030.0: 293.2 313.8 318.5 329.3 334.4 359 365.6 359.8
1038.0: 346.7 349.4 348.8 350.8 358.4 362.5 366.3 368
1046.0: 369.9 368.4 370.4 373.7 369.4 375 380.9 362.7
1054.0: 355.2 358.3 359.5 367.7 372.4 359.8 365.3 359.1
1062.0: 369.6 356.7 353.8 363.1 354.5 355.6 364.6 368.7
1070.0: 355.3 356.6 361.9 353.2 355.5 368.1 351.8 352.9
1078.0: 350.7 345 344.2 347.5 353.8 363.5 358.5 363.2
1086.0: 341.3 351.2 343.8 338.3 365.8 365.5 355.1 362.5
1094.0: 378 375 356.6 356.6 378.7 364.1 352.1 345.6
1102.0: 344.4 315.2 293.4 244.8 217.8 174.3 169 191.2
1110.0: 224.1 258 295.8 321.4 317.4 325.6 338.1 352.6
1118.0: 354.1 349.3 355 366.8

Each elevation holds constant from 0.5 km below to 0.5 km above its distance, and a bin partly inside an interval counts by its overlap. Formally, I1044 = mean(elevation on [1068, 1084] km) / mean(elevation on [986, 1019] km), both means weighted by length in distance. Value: 1.7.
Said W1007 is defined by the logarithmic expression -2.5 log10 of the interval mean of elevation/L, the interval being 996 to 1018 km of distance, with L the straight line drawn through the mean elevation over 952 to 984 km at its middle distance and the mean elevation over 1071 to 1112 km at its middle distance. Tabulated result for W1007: 0.380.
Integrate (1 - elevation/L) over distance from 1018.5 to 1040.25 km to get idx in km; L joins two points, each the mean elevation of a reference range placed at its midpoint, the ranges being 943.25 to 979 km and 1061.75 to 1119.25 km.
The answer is 5.4 km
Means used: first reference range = 346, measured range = 255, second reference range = 334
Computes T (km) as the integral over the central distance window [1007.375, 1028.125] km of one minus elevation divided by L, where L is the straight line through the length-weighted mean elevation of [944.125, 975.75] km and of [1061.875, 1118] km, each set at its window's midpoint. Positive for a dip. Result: 9.2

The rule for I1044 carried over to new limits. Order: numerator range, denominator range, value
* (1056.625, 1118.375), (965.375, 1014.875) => 1.31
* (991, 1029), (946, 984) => 0.62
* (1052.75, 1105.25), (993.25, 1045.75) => 1.40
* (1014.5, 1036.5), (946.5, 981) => 0.66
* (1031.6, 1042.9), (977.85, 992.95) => 1.55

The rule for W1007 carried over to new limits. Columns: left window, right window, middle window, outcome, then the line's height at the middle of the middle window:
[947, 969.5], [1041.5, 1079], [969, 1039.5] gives 0.40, 356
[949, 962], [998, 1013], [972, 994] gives 0.19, 294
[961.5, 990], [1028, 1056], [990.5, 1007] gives 0.39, 316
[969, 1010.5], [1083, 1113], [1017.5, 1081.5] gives -0.11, 288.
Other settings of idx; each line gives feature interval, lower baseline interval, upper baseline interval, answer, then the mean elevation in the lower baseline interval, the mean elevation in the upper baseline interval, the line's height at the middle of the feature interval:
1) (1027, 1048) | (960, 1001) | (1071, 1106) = -1.7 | 272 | 348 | 312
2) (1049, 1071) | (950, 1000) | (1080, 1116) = -3.7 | 288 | 321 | 311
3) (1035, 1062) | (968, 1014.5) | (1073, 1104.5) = -4.5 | 252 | 353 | 311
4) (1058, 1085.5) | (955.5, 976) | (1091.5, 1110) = -3.6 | 347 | 307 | 316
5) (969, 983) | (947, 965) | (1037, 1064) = 1.5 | 350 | 363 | 352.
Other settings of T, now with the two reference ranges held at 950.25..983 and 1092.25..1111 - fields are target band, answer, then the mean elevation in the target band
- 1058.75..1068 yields -1.4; 360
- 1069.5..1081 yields -1.7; 354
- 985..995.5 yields 4.6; 184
